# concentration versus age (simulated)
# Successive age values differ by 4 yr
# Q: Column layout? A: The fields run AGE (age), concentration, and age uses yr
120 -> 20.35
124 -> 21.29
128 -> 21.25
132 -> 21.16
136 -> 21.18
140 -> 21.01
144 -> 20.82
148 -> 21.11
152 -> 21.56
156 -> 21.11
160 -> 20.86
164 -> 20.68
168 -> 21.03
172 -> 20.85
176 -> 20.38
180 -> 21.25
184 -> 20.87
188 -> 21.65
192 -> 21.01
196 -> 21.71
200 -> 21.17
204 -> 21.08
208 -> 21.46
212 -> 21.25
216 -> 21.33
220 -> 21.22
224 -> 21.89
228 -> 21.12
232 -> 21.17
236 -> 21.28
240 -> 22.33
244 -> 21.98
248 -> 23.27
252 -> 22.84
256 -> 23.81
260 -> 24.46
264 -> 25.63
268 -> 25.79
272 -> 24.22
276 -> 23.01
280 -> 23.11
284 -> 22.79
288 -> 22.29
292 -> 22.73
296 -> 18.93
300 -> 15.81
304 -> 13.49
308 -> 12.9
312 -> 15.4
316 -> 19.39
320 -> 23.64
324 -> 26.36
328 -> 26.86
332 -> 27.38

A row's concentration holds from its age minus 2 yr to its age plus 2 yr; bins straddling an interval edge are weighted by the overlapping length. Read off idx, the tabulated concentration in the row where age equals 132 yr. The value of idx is 21.16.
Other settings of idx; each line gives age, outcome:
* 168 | 21.03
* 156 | 21.11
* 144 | 20.82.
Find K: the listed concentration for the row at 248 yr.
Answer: 23.27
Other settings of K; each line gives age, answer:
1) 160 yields 20.86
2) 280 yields 23.11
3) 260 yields 24.46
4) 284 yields 22.79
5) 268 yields 25.79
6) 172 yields 20.85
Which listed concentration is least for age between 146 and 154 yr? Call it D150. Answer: 21.11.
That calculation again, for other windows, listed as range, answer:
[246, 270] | 22.84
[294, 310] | 12.9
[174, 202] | 20.38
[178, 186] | 20.87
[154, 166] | 20.68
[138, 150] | 20.82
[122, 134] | 21.16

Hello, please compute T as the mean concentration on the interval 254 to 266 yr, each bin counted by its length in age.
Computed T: 24.6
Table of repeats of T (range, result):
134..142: 21.1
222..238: 21.4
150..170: 21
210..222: 21.3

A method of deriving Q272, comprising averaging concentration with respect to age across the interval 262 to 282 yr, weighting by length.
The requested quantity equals 24.4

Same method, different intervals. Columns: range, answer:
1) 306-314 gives 14.2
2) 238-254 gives 22.6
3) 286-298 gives 21.3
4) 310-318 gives 17.4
